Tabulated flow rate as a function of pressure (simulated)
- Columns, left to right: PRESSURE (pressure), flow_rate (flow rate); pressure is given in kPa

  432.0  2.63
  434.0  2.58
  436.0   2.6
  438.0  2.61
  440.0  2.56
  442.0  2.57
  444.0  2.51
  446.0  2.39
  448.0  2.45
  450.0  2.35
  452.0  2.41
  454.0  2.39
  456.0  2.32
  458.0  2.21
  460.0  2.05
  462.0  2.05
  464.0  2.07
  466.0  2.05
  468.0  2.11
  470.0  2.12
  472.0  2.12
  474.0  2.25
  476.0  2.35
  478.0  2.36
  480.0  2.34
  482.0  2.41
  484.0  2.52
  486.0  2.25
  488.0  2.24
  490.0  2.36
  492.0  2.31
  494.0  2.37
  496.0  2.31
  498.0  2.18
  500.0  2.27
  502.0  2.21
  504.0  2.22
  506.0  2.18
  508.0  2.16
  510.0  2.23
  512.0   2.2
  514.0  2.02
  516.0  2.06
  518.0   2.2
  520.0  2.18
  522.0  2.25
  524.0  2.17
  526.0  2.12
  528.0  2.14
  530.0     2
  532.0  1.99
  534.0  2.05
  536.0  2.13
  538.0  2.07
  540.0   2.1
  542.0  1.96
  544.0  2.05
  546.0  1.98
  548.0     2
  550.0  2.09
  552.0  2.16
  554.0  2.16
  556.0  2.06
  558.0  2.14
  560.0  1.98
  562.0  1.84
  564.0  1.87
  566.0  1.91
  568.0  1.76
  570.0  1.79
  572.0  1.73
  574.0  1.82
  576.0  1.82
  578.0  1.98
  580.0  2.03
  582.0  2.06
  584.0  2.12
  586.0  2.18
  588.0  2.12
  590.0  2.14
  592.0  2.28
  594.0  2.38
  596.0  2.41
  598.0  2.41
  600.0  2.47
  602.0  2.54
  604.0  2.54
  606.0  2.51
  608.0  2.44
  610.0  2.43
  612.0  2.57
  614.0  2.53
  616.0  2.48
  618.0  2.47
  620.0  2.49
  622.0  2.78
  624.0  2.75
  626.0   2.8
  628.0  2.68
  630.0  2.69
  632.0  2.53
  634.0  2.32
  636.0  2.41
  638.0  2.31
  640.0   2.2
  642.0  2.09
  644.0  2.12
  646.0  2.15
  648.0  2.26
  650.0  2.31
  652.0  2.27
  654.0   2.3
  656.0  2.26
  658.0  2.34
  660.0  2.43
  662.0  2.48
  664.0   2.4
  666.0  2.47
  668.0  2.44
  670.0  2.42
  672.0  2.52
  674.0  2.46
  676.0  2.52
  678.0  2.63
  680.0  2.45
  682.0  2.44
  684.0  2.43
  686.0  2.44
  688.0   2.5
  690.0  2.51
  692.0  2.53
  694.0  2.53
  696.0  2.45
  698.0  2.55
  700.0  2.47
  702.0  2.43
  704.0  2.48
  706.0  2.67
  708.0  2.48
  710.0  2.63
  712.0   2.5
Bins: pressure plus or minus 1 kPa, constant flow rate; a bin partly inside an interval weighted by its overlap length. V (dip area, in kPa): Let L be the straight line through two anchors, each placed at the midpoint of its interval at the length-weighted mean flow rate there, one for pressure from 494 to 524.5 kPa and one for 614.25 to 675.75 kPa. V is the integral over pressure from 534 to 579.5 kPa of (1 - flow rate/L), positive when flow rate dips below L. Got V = 5.98 kPa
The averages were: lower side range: 2.2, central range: 1.98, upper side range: 2.42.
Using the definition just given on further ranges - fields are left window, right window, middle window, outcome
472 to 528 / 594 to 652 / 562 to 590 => 5.08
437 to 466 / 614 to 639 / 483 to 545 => 6.17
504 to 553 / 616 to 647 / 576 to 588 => 1.21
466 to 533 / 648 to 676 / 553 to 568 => 1.99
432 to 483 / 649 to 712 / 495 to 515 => 1.39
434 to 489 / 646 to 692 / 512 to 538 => 2.68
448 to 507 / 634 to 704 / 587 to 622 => -1.24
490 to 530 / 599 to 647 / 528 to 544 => 1.50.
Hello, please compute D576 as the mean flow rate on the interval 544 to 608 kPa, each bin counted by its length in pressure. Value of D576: 2.11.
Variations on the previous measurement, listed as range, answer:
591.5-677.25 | 2.44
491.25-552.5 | 2.14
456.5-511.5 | 2.23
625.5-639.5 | 2.51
